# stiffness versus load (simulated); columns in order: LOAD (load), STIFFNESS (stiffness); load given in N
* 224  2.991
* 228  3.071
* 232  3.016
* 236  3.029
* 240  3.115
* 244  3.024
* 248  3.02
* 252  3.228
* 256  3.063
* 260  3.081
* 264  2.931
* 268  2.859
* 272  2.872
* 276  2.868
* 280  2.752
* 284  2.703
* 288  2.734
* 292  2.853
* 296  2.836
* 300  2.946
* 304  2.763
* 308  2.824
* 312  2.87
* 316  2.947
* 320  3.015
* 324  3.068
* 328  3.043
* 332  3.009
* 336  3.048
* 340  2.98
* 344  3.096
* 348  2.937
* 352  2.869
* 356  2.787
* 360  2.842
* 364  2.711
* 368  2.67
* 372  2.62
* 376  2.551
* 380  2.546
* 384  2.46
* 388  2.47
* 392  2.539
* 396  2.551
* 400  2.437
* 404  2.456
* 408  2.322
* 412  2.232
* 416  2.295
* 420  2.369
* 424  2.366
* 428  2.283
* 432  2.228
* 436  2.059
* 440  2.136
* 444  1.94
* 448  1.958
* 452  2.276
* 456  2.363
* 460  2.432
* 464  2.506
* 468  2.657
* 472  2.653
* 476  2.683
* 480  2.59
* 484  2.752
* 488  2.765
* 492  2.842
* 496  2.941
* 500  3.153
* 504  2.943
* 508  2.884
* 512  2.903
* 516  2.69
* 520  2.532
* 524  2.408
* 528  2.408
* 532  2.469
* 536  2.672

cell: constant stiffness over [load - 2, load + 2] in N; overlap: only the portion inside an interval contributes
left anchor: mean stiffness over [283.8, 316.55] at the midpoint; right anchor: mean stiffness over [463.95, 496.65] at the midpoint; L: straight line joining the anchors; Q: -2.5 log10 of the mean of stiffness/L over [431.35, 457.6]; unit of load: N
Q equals 0.27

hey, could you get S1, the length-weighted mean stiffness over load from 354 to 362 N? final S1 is 2.81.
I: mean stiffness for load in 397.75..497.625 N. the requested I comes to 2.42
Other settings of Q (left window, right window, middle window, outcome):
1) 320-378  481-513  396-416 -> 0.21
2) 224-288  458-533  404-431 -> 0.20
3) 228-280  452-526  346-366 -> 0.01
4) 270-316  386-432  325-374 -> -0.11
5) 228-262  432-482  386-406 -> 0.03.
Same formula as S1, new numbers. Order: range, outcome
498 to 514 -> 2.97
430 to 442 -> 2.14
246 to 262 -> 3.1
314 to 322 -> 2.98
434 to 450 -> 2.02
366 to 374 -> 2.65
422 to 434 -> 2.29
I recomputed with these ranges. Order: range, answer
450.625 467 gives 2.41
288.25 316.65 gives 2.85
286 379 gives 2.87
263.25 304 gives 2.83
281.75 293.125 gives 2.76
